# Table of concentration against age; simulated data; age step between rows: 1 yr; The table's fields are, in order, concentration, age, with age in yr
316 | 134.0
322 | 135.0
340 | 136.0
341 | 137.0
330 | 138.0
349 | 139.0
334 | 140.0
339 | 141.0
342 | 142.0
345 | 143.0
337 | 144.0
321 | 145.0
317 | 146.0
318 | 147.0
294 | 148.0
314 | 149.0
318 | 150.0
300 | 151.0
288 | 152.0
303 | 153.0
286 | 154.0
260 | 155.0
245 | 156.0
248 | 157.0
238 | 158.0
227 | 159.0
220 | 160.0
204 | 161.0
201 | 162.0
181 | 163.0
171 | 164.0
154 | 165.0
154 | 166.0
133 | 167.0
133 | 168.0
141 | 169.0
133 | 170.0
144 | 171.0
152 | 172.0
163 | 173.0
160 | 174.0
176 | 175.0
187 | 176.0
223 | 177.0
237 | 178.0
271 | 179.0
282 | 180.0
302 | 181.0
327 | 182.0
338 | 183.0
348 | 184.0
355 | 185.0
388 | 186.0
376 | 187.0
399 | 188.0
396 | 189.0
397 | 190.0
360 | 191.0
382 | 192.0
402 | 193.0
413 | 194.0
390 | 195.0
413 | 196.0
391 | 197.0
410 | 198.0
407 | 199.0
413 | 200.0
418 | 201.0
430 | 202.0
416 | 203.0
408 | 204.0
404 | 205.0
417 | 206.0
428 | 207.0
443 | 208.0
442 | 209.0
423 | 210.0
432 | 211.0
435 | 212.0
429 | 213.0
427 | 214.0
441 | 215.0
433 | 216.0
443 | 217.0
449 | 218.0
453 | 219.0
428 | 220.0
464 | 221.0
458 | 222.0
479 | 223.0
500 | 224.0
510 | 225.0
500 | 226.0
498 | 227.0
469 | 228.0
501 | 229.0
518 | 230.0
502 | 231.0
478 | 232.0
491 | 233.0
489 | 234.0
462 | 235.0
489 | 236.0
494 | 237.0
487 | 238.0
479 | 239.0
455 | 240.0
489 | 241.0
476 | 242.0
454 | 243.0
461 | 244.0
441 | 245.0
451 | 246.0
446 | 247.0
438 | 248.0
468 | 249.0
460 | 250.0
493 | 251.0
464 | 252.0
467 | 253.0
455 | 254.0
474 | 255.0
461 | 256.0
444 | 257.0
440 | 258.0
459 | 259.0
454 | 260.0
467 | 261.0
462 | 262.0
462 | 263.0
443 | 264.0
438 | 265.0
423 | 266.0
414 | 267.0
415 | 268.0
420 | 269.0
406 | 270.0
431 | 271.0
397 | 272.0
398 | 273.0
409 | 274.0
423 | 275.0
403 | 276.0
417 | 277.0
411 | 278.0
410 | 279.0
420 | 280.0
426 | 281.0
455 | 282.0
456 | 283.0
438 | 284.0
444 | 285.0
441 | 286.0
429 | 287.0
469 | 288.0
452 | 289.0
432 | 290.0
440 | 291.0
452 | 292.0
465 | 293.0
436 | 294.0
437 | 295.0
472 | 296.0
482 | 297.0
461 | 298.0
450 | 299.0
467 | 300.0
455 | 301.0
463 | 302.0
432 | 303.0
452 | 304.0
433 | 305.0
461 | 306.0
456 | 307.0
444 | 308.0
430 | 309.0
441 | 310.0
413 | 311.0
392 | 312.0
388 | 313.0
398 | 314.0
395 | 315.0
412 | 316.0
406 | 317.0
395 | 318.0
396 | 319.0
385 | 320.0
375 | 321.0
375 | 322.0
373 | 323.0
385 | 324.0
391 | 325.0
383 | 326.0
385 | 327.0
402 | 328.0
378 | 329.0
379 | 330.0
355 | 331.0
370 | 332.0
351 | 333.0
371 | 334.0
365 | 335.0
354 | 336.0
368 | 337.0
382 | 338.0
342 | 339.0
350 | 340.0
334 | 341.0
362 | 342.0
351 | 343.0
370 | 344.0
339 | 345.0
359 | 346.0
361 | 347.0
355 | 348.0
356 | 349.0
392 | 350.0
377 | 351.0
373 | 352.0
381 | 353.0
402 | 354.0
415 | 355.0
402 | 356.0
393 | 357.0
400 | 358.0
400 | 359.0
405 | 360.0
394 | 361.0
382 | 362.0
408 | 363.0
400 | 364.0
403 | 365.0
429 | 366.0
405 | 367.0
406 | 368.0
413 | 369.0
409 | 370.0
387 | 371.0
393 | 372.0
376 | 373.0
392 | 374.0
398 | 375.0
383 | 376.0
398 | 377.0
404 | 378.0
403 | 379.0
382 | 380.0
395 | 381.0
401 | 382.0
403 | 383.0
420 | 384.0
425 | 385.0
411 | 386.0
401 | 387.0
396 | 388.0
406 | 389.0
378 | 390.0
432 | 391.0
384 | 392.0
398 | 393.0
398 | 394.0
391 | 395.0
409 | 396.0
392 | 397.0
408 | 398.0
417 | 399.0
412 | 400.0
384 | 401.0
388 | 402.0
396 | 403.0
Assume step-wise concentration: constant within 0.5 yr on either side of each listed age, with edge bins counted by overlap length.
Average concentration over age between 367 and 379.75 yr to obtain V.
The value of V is 397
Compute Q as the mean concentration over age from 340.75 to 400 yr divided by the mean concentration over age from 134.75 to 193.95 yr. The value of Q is 1.4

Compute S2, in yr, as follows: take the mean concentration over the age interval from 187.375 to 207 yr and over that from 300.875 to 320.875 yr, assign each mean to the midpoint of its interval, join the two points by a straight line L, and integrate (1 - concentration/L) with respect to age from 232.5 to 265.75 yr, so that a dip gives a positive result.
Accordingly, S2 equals -4.2 yr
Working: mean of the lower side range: 404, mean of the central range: 464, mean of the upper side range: 421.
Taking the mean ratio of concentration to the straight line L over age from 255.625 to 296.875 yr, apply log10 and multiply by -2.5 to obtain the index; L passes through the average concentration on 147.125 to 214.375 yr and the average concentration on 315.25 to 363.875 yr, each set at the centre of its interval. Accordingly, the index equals -0.24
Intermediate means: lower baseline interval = 309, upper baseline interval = 378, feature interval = 436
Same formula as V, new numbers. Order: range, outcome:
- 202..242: 460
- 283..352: 405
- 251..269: 450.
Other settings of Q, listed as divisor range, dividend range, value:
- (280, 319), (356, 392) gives 0.91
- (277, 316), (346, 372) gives 0.90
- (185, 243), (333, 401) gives 0.88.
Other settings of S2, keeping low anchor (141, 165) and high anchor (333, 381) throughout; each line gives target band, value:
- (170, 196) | -1.1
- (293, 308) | -4.3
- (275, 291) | -4.2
